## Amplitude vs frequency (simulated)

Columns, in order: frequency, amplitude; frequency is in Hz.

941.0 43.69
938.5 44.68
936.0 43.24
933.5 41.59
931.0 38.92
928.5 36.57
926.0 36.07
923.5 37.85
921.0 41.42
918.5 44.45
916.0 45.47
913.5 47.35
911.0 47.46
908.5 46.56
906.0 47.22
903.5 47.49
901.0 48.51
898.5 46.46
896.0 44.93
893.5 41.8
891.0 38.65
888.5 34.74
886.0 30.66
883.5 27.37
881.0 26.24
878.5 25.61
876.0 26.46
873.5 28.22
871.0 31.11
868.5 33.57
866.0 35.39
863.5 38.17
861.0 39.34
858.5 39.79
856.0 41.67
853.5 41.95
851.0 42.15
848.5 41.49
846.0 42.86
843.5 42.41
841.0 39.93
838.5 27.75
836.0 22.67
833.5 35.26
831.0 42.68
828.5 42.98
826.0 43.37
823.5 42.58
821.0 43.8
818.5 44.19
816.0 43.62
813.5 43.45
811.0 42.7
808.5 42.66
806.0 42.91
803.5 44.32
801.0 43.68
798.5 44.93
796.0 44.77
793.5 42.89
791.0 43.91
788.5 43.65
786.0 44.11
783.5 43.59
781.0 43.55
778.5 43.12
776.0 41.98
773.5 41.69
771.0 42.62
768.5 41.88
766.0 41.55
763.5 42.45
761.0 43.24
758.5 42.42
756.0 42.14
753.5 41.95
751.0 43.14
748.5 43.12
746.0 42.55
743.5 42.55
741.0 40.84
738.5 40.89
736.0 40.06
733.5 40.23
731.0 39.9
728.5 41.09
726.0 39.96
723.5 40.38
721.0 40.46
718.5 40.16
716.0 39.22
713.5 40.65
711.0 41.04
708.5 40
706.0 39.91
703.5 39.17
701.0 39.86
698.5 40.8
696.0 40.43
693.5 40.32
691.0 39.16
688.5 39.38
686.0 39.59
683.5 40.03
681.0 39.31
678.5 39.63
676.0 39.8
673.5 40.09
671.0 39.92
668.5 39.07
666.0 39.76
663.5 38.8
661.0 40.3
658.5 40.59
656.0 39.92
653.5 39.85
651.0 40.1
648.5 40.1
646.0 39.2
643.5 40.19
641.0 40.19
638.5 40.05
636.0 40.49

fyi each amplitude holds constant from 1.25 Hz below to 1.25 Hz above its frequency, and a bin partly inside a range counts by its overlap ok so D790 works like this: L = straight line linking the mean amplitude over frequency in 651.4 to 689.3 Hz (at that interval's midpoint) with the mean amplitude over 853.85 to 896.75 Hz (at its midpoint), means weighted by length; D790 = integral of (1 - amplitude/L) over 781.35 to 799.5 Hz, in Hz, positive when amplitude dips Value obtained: -3.6 Hz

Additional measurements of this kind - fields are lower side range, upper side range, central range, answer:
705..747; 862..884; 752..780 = -3.3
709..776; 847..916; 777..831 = -4.5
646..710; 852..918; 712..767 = -2.6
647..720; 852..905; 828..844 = 0.7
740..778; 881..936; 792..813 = -0.8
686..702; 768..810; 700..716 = 0.2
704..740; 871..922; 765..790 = -1.8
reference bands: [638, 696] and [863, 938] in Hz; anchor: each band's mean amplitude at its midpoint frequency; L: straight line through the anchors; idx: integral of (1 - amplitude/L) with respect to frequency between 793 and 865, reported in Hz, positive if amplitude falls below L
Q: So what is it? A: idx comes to -3.6 Hz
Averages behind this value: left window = 39.8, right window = 38.7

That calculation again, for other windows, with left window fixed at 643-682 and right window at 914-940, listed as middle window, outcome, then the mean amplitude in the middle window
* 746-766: -1.1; 42.6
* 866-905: 5.2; 35.5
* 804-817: -0.8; 43.1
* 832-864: 2.1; 38.1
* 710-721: -0.1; 40.3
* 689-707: 0.0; 39.9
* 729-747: -0.4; 41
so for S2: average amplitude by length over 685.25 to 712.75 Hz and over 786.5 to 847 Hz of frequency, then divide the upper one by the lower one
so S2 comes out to 1.04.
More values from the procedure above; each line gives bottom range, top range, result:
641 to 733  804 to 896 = 0.94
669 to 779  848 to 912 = 0.93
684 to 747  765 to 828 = 1.07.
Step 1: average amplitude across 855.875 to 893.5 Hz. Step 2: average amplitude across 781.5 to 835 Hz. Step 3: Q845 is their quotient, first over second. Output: 0.8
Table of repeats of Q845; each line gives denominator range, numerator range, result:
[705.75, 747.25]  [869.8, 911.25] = 0.92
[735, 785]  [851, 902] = 0.85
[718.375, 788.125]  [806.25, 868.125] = 0.96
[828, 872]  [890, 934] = 1.15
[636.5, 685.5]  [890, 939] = 1.09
